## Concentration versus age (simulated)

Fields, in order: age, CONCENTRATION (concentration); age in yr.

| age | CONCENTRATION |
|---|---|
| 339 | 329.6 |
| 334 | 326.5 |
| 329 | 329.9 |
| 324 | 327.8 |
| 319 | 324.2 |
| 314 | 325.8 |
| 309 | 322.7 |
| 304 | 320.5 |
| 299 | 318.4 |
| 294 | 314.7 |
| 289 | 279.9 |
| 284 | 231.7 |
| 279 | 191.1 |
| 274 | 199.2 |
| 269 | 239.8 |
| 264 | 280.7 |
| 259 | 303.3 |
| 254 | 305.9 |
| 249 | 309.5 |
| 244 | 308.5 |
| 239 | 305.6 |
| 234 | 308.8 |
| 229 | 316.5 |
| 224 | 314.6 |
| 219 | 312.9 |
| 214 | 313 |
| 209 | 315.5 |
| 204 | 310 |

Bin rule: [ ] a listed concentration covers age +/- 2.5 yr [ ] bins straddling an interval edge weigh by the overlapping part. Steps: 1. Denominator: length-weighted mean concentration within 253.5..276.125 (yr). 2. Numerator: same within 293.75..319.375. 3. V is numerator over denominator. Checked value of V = 1.22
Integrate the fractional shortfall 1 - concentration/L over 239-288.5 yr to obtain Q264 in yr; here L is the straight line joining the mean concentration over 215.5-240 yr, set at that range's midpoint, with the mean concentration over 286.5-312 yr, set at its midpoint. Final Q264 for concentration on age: 7.26 yr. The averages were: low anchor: 312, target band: 266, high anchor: 312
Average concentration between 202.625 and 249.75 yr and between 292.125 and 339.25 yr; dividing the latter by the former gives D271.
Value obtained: 1.04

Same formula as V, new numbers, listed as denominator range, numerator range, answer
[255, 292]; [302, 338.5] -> 1.30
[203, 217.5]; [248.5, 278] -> 0.85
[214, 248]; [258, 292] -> 0.79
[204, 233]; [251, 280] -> 0.82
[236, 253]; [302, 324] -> 1.05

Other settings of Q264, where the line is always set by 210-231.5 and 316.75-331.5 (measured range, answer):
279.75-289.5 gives 2.5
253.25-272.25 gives 2.5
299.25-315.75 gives 0.2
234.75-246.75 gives 0.4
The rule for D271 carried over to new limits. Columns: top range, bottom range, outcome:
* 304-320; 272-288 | 1.51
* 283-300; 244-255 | 0.94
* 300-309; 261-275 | 1.30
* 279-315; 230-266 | 0.96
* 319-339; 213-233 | 1.04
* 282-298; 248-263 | 0.93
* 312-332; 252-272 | 1.17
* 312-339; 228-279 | 1.16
